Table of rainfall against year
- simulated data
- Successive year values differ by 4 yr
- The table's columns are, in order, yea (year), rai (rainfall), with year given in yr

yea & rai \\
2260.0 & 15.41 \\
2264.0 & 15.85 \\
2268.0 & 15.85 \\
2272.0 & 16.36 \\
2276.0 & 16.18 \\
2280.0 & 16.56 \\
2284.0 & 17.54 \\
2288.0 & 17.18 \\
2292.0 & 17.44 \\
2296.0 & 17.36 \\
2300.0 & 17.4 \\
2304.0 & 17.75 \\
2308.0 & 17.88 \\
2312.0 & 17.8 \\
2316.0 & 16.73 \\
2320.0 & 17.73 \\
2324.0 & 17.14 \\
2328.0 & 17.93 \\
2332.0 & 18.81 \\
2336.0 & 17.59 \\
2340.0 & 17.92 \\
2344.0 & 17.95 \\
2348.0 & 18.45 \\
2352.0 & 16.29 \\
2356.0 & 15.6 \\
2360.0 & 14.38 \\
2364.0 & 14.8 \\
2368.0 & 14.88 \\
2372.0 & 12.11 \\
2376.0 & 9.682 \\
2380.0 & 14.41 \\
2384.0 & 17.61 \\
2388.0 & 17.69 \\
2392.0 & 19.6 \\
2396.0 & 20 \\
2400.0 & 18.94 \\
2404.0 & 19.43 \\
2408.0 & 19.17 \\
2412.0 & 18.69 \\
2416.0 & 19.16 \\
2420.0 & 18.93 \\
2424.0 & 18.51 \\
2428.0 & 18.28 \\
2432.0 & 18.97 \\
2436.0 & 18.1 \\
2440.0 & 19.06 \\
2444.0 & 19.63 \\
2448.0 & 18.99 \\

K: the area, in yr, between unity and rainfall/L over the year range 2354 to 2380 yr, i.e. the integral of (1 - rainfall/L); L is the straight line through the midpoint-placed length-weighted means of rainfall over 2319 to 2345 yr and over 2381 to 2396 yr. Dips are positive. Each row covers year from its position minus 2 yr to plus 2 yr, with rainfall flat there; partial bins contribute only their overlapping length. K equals 6.4 yr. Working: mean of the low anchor 17.9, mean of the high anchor 18.3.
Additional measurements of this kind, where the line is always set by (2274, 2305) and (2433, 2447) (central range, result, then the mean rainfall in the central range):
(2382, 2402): -0.43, 18.8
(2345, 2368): 2.61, 15.9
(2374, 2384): 2.78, 13.2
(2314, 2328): 0.18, 17.3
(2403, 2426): -0.41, 19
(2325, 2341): -0.31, 18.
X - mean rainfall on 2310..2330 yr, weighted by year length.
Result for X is 17.5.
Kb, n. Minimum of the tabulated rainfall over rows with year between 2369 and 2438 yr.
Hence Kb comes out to 9.682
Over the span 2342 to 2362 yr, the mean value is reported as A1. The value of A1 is 16.5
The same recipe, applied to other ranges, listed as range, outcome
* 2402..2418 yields 19.1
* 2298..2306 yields 17.6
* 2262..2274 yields 16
